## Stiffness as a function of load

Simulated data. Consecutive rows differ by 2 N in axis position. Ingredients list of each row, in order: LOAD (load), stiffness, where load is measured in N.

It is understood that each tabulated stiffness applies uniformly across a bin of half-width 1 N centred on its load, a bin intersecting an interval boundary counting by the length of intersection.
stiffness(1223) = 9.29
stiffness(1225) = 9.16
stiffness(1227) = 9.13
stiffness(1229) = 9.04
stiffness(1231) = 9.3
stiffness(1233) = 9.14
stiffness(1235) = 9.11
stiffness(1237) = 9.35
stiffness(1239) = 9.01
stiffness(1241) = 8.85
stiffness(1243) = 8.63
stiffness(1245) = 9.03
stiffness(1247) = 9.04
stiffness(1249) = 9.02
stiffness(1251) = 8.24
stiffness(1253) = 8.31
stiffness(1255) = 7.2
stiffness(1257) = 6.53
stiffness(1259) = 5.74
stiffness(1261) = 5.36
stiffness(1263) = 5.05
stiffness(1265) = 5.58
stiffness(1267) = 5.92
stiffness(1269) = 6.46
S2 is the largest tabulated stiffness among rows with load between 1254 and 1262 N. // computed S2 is 7.2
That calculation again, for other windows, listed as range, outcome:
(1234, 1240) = 9.35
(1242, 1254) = 9.04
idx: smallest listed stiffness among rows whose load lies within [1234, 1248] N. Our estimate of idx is 8.63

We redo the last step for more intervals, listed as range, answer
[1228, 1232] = 9.04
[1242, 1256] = 7.2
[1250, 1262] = 5.36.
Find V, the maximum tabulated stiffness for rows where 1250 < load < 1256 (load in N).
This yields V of 8.31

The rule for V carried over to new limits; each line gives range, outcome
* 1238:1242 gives 9.01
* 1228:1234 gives 9.3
